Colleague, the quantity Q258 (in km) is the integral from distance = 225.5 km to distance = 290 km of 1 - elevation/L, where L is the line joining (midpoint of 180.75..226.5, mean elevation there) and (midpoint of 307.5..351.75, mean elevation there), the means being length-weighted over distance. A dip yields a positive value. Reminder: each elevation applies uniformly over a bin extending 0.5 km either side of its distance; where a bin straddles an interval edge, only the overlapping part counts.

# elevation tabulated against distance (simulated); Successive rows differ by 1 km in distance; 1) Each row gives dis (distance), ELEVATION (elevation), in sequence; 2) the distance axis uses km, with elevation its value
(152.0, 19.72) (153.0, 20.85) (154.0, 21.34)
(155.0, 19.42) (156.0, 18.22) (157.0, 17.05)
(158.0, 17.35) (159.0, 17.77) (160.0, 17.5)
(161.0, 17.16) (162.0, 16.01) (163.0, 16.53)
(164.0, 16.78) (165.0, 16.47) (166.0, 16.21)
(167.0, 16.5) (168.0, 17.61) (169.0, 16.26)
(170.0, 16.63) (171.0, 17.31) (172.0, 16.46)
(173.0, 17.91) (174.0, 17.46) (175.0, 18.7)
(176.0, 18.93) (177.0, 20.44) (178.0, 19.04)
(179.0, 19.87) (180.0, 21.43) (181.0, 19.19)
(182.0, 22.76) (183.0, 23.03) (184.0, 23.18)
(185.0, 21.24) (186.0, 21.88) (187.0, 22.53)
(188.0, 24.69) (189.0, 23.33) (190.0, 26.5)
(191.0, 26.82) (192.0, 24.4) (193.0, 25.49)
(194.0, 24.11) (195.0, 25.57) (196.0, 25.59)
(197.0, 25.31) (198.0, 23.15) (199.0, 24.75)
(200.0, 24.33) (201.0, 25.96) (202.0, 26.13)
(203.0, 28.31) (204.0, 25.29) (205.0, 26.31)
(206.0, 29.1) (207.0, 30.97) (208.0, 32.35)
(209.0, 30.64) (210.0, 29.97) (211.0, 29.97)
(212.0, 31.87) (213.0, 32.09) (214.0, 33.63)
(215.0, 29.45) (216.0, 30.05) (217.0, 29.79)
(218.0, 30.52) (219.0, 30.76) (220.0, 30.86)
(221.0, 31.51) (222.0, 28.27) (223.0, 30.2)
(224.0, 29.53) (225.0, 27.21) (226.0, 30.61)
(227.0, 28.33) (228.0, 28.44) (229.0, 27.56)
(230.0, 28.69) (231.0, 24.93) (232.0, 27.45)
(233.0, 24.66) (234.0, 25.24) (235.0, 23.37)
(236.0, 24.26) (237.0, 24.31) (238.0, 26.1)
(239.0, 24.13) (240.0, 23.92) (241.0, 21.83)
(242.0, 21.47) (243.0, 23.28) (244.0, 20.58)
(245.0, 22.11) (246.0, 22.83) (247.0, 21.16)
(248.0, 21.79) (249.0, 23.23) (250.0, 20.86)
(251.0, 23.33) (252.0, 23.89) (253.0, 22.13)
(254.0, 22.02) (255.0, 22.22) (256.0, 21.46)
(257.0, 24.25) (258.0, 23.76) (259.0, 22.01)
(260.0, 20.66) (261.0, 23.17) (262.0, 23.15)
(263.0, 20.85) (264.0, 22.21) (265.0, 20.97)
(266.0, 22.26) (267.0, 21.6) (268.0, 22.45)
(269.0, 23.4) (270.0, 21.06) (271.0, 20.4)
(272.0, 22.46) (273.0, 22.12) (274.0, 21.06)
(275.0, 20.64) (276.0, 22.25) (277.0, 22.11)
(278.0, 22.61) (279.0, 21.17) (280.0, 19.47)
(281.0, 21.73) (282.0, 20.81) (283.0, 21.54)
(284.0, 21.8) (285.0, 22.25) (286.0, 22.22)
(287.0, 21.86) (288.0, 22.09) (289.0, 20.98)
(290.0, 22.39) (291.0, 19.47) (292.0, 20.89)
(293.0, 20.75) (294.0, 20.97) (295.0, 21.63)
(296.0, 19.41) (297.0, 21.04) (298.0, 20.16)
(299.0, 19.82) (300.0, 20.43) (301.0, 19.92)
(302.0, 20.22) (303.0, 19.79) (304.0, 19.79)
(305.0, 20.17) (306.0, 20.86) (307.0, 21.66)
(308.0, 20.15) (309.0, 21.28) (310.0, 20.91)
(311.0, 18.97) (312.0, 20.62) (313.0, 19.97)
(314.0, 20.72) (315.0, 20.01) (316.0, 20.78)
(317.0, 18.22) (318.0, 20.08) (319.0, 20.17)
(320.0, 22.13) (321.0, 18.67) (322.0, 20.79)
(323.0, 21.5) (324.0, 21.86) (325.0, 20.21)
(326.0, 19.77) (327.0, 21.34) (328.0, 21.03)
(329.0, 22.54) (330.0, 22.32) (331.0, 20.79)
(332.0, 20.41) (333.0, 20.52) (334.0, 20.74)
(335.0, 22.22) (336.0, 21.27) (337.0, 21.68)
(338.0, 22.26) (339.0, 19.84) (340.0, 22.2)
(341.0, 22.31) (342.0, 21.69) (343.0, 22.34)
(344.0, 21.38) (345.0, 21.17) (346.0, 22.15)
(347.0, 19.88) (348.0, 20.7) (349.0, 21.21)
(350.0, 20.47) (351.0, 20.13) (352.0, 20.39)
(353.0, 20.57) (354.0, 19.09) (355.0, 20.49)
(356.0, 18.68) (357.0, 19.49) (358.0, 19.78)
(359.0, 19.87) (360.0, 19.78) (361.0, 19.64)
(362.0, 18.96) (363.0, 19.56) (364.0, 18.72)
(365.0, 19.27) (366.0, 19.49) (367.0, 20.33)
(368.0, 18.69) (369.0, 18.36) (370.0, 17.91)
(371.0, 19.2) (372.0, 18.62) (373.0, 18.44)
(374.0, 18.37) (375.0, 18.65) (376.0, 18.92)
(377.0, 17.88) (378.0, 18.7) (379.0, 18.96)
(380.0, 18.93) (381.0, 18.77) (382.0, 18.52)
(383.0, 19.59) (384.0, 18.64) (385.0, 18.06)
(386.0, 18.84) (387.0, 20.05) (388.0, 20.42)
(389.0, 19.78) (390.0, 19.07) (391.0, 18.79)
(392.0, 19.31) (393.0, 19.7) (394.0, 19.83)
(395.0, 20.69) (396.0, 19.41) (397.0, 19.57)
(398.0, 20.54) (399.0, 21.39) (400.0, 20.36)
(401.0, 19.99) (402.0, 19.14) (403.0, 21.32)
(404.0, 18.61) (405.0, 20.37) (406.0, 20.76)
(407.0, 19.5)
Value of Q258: 4.18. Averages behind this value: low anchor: 27.2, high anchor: 20.9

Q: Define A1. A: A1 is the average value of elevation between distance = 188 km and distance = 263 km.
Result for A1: 25.9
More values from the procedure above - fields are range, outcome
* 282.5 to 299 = 21.2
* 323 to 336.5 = 21.2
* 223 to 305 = 22.6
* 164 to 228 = 24.8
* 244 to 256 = 22.2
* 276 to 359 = 20.8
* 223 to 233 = 28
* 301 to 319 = 20.2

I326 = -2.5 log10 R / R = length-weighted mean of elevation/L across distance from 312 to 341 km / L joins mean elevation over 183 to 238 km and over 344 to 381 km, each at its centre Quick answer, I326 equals 0.02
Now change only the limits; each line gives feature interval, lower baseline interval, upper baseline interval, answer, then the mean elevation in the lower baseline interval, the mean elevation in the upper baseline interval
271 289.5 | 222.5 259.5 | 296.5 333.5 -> 0.04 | 24.4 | 20.5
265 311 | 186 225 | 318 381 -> 0.11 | 27.8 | 20.2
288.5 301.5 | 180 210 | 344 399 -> 0.07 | 25.3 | 19.5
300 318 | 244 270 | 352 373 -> 0.03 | 22.3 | 19.3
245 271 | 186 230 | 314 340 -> 0.12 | 27.9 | 20.9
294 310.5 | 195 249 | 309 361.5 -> 0.10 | 27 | 20.7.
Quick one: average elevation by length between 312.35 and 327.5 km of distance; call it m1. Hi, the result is 20.4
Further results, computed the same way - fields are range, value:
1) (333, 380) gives 20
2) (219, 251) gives 25.5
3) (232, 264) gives 22.9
